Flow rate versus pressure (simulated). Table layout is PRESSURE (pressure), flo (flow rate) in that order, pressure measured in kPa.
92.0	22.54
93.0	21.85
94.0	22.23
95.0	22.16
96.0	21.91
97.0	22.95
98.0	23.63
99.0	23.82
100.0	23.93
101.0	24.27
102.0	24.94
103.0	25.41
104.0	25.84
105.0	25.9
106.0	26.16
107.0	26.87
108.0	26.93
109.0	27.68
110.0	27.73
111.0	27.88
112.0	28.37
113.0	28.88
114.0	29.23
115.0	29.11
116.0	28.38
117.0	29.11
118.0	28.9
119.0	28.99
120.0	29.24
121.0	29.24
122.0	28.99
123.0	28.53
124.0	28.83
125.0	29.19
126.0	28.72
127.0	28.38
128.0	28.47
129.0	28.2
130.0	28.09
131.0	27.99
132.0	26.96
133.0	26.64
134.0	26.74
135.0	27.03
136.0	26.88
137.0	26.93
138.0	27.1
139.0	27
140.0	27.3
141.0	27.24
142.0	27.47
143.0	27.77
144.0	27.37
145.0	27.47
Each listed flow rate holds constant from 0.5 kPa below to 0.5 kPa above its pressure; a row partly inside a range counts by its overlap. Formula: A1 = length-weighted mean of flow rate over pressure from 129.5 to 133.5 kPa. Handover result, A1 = 27.4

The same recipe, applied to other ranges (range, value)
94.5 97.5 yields 22.3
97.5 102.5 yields 24.1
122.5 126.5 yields 28.8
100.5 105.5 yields 25.3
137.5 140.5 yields 27.1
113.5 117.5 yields 29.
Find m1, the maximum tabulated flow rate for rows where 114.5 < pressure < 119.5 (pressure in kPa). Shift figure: 29.11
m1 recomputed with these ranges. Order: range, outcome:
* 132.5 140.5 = 27.3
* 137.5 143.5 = 27.77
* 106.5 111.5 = 27.88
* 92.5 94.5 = 22.23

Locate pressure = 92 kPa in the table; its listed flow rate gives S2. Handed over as 22.54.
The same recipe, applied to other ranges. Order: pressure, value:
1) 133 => 26.64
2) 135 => 27.03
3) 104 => 25.84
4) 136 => 26.88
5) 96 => 21.91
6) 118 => 28.9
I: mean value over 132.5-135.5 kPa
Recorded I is 26.8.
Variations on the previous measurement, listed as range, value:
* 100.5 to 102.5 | 24.6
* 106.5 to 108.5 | 26.9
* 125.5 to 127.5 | 28.5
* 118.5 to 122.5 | 29.1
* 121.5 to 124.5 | 28.8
